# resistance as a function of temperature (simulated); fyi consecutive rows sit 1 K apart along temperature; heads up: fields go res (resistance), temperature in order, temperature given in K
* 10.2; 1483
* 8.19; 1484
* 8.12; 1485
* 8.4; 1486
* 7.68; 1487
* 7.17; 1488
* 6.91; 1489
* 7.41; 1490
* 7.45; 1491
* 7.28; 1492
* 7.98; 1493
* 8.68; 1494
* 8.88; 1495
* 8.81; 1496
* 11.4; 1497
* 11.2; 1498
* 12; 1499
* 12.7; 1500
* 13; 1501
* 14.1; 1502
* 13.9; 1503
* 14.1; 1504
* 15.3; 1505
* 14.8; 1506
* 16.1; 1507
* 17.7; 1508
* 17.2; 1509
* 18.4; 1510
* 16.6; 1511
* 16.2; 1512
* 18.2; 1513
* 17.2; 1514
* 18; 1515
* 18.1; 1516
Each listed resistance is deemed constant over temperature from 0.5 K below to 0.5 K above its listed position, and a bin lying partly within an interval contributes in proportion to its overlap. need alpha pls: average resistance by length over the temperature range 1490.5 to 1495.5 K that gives 8.05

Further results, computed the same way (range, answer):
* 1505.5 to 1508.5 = 16.2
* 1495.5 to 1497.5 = 10.1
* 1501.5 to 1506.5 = 14.4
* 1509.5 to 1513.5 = 17.4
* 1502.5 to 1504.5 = 14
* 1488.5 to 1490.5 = 7.16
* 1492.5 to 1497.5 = 9.15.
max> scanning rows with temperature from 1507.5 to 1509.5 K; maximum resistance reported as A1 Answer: 17.7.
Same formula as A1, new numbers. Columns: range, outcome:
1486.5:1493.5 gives 7.98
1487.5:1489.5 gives 7.17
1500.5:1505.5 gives 15.3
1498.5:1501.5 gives 13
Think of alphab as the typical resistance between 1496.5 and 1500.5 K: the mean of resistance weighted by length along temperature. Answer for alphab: 11.8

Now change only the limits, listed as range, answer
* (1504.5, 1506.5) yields 15.1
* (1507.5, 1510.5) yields 17.8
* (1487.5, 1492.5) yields 7.24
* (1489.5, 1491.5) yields 7.43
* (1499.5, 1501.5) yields 12.8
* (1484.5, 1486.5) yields 8.26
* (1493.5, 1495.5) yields 8.78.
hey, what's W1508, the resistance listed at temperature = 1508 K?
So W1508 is 17.7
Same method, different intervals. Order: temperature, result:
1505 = 15.3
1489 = 6.91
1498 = 11.2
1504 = 14.1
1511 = 16.6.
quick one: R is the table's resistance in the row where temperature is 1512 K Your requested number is 16.2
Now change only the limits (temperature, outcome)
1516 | 18.1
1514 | 17.2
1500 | 12.7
